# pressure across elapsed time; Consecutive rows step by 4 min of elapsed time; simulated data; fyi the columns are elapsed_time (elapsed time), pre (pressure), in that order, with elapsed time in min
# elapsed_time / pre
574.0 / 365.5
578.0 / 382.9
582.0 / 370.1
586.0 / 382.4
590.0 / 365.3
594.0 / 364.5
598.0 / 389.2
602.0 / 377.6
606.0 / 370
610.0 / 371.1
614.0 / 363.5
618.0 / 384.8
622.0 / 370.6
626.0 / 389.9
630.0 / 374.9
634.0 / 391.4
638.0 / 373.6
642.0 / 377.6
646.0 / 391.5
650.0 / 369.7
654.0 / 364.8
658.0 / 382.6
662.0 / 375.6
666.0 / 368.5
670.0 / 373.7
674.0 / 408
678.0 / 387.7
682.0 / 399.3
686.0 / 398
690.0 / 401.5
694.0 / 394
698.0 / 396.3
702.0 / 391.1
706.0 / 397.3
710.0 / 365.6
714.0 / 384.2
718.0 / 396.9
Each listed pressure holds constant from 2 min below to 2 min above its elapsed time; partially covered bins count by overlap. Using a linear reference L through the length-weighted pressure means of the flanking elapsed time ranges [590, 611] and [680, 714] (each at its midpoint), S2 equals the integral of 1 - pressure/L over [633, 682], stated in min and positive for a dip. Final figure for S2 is 0.49 min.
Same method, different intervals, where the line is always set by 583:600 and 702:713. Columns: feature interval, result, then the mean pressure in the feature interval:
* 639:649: -0.1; 382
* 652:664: 0.2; 374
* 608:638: 0.0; 378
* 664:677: -0.1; 384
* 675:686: -0.4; 396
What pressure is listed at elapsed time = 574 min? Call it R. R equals 365.5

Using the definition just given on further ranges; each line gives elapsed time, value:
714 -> 384.2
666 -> 368.5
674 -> 408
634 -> 391.4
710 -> 365.6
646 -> 391.5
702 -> 391.1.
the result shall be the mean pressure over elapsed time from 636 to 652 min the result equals 378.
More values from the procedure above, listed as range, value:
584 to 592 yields 374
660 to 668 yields 372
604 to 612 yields 371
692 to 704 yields 394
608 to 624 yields 372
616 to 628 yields 382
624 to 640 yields 382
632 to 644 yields 381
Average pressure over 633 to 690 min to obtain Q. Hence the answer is 384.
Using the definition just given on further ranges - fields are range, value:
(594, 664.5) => 377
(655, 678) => 381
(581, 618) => 373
